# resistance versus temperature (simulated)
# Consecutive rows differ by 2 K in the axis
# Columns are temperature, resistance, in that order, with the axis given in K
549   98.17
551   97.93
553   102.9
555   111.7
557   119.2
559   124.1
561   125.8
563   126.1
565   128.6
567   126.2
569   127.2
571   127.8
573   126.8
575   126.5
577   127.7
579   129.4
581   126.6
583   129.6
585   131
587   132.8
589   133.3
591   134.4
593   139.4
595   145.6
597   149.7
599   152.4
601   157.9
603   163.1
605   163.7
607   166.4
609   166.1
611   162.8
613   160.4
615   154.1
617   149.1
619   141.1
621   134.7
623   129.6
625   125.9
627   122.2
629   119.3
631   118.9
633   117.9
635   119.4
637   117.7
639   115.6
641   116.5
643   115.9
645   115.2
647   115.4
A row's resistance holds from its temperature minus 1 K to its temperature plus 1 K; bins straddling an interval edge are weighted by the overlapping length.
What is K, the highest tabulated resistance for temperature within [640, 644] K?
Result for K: 116.5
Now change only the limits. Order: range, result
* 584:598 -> 149.7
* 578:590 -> 133.3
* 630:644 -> 119.4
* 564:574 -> 128.6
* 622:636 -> 129.6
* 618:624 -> 141.1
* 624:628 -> 125.9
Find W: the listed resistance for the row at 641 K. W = 116.5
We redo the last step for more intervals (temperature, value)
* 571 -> 127.8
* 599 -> 152.4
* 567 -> 126.2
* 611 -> 162.8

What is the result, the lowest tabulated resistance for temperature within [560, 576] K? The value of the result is 125.8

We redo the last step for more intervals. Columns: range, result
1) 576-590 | 126.6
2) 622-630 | 119.3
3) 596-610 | 149.7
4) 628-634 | 117.9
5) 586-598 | 132.8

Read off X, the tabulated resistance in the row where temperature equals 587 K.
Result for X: 132.8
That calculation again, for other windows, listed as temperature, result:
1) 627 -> 122.2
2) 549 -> 98.17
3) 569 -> 127.2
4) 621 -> 134.7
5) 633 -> 117.9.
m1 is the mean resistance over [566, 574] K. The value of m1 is 127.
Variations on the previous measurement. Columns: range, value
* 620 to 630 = 126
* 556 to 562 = 123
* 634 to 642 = 117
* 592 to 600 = 147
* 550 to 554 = 100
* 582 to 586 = 130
